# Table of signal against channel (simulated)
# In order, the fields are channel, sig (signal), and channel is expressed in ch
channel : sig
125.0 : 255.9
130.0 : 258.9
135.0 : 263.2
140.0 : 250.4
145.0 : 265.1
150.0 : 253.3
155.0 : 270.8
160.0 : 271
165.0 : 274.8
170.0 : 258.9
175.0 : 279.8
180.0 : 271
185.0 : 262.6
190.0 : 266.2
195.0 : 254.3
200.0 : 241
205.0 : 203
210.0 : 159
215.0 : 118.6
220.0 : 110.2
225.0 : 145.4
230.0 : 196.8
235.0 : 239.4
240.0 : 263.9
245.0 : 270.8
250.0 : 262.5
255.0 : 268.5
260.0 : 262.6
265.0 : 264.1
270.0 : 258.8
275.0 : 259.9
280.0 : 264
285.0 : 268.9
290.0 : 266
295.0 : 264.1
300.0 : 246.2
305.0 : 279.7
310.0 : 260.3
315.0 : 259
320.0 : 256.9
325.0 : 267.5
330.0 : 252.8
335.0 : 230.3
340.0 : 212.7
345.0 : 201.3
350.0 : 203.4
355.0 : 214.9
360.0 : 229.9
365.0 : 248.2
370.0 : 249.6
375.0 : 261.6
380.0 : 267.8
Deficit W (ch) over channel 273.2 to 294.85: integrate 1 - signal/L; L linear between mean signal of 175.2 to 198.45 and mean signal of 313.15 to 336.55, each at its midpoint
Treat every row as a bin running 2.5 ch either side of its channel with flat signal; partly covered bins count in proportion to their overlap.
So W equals -0.7 ch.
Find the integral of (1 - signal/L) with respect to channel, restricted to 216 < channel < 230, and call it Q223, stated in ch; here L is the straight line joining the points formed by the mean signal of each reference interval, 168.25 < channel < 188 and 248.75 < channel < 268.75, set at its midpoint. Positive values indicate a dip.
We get 6.7 ch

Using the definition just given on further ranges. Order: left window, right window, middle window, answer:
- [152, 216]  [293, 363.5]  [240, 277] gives -3.27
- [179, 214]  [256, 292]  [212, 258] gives 7.37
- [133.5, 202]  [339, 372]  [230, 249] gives -0.20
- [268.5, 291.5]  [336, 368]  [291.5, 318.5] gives -1.48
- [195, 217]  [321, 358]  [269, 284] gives -3.72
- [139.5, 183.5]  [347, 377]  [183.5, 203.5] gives 0.65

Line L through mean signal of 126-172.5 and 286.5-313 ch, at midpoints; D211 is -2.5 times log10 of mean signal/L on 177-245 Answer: 0.23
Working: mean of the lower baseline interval 263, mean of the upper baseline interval 263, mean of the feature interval 213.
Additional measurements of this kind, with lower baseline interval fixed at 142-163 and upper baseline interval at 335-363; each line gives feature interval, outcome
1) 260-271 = -0.11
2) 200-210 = 0.24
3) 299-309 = -0.17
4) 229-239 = 0.07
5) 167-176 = -0.03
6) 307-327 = -0.17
